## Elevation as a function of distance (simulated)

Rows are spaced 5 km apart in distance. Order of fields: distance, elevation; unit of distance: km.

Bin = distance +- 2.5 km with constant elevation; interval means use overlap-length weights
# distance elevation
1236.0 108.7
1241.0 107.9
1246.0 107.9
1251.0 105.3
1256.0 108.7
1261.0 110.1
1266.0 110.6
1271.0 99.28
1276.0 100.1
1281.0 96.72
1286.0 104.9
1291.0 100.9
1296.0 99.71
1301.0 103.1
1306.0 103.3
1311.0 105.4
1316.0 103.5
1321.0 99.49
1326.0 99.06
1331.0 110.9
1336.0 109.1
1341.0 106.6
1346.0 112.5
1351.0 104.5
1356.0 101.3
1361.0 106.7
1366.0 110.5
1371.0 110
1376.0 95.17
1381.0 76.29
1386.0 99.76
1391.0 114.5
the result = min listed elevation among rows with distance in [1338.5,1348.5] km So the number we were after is 106.6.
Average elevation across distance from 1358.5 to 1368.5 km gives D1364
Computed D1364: 109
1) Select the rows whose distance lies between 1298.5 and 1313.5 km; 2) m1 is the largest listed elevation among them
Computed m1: 105.4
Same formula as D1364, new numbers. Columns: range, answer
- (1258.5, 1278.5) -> 105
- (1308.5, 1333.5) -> 104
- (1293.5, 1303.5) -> 101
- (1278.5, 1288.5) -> 101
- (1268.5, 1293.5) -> 100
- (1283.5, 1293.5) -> 103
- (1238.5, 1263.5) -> 108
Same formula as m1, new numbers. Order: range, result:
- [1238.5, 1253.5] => 107.9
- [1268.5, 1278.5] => 100.1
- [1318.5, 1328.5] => 99.49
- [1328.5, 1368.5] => 112.5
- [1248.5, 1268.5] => 110.6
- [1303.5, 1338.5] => 110.9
